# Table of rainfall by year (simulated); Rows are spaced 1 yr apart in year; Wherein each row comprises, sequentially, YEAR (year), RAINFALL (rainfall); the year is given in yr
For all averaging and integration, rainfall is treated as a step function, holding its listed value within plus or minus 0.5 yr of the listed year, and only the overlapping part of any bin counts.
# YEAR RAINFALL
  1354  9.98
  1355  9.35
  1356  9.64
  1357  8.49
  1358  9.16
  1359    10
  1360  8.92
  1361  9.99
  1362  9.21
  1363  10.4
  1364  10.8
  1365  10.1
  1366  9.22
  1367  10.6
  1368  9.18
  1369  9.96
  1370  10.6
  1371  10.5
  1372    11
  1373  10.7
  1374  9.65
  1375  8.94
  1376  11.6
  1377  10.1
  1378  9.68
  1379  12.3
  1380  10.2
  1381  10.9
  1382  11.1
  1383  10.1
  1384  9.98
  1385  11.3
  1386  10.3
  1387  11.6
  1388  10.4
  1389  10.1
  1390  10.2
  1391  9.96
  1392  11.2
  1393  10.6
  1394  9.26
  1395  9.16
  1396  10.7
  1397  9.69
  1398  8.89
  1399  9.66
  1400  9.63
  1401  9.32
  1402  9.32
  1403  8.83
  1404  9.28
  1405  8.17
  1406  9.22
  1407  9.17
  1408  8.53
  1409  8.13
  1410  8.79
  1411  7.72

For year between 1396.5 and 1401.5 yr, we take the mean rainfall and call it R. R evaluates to 9.44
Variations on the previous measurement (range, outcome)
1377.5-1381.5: 10.8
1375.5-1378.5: 10.5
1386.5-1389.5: 10.7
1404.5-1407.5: 8.85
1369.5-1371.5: 10.6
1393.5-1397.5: 9.7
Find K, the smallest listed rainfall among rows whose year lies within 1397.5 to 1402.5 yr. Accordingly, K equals 8.89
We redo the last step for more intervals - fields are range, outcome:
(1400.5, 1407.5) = 8.17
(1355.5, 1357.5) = 8.49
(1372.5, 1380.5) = 8.94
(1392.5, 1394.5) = 9.26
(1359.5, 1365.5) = 8.92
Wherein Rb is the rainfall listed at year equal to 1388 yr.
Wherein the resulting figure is 10.4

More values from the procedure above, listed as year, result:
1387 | 11.6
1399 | 9.66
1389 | 10.1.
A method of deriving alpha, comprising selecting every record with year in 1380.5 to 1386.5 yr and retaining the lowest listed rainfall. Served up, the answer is 9.98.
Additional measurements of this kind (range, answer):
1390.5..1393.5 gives 9.96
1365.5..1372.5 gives 9.18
